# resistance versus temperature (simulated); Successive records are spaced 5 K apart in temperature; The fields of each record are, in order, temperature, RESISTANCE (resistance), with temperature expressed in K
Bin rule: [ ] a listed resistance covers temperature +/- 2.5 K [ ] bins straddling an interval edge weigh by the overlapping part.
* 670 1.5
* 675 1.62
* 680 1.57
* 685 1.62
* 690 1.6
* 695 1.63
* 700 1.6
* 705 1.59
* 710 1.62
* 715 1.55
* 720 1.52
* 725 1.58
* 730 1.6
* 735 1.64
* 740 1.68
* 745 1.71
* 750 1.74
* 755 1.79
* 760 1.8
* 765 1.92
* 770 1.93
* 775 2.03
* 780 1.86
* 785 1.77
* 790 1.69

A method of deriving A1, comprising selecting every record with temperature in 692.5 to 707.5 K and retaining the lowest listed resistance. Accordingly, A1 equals 1.59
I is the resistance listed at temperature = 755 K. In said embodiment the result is 1.79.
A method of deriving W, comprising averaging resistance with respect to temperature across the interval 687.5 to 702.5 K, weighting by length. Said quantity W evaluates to 1.61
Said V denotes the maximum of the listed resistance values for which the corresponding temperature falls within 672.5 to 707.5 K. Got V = 1.63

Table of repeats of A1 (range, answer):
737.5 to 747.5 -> 1.68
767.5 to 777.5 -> 1.93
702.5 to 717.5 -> 1.55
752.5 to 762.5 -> 1.79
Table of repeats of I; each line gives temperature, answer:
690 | 1.6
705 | 1.59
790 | 1.69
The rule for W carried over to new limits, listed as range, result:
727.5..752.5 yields 1.67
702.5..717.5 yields 1.59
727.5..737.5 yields 1.62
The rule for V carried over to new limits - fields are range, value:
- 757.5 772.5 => 1.93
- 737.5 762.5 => 1.8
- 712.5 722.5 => 1.55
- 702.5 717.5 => 1.62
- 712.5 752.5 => 1.74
